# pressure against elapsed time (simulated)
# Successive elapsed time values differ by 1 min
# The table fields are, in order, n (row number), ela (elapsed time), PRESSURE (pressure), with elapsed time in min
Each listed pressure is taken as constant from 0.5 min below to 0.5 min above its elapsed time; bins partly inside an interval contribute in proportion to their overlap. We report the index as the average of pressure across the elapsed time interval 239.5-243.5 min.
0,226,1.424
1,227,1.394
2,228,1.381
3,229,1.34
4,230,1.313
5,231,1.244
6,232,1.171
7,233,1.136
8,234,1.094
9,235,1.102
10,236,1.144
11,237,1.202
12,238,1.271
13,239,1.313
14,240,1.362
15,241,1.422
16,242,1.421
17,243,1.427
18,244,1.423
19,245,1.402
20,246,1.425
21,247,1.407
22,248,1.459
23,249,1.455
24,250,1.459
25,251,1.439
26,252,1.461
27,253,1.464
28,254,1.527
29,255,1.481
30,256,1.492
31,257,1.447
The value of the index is 1.41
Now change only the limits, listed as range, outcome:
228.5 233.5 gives 1.24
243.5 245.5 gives 1.41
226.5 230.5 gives 1.36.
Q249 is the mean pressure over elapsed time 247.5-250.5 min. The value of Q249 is 1.46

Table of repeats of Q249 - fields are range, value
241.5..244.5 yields 1.42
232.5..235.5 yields 1.11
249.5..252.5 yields 1.45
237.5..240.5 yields 1.32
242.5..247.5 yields 1.42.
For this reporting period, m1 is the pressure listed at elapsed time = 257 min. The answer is 1.447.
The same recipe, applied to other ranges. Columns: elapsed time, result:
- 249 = 1.455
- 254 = 1.527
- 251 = 1.439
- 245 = 1.402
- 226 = 1.424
